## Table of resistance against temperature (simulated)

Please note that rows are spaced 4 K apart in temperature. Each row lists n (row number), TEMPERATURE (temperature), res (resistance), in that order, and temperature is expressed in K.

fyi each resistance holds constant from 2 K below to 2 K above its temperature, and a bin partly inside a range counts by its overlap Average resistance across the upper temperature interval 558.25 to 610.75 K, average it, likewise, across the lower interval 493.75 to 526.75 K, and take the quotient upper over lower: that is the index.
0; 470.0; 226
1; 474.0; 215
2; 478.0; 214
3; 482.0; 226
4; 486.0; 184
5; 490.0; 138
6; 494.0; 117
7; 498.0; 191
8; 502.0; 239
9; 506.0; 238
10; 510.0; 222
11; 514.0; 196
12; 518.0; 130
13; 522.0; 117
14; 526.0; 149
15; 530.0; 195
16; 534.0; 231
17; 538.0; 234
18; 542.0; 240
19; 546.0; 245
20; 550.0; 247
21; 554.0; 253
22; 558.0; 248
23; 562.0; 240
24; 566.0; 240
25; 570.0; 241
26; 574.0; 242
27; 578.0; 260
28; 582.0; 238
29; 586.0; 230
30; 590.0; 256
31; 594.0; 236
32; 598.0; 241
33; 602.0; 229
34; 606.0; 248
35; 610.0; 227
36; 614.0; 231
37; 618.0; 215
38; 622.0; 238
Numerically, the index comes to 1.33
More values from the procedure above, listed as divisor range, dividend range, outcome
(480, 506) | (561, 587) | 1.30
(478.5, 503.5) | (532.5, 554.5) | 1.32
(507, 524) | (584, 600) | 1.41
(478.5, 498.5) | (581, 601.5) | 1.38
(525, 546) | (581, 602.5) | 1.11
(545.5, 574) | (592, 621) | 0.95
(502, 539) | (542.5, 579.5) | 1.28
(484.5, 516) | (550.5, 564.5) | 1.29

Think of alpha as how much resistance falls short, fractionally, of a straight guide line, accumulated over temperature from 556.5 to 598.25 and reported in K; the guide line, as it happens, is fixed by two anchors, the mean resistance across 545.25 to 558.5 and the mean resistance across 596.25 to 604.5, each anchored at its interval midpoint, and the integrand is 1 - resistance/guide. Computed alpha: -0.21 K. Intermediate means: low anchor 249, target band 243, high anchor 236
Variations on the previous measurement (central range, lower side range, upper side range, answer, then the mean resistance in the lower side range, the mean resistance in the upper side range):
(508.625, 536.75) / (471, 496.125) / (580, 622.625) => 3.3 K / 184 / 235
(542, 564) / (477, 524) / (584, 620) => -3.8 K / 184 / 235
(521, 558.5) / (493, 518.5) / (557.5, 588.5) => 0.6 K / 197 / 242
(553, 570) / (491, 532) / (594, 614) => -2.8 K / 178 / 236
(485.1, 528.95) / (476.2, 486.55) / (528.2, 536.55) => 7.9 K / 211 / 215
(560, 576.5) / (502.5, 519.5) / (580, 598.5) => -0.8 K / 202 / 240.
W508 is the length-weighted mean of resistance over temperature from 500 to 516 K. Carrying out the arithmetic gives 224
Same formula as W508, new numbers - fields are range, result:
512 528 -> 148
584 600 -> 241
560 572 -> 240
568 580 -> 248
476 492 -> 190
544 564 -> 247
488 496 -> 128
